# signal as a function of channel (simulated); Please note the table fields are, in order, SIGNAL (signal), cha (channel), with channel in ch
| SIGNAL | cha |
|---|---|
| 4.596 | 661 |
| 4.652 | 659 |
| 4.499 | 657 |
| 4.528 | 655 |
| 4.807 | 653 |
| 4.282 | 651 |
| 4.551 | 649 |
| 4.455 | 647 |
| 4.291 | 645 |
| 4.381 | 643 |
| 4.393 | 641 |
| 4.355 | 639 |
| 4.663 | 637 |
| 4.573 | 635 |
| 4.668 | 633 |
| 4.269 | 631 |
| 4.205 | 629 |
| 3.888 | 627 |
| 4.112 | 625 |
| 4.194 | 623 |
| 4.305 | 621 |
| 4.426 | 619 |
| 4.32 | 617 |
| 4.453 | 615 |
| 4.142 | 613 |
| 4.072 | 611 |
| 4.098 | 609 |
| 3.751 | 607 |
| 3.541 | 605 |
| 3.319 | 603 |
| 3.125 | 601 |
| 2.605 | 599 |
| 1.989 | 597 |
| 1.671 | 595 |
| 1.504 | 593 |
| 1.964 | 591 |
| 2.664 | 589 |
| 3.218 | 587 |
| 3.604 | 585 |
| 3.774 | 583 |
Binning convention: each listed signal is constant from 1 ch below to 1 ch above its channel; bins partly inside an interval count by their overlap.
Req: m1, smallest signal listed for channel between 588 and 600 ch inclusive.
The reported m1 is 1.504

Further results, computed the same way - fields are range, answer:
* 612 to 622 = 4.142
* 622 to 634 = 3.888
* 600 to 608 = 3.125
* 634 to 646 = 4.291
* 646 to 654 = 4.282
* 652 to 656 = 4.528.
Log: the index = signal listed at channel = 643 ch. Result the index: 4.381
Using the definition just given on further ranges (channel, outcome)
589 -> 2.664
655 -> 4.528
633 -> 4.668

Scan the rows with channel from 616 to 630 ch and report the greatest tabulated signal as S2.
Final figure 4.426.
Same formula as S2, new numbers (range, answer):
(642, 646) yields 4.381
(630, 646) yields 4.668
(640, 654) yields 4.807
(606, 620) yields 4.453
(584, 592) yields 3.604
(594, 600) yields 2.605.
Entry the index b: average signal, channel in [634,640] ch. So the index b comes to 4.53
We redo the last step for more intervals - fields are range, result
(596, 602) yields 2.57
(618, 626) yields 4.26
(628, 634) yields 4.38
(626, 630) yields 4.05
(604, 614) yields 3.92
